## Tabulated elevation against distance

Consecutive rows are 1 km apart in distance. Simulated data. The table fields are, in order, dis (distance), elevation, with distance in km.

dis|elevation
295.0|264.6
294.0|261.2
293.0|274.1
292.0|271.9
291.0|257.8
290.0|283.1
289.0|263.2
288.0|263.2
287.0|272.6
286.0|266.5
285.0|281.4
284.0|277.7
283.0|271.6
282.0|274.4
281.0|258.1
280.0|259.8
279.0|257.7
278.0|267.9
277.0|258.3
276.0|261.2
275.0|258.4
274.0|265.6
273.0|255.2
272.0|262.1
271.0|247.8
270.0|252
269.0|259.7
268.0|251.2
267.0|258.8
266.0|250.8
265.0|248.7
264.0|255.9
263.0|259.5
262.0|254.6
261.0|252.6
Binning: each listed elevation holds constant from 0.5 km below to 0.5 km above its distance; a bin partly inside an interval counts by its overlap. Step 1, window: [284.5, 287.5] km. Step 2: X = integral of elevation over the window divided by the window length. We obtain 274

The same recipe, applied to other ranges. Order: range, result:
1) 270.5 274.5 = 258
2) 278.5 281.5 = 259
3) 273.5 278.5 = 262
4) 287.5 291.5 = 267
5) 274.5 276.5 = 260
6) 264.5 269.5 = 254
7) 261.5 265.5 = 255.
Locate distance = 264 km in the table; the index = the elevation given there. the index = 255.9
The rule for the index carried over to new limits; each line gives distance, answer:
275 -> 258.4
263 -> 259.5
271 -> 247.8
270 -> 252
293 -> 274.1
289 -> 263.2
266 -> 250.8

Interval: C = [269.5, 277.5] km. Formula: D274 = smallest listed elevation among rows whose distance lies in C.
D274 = 247.8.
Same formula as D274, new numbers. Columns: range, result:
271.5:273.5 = 255.2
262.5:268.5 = 248.7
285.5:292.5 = 257.8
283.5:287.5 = 266.5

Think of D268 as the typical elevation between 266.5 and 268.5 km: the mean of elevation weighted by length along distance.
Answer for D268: 255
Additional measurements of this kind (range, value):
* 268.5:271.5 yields 253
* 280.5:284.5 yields 270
